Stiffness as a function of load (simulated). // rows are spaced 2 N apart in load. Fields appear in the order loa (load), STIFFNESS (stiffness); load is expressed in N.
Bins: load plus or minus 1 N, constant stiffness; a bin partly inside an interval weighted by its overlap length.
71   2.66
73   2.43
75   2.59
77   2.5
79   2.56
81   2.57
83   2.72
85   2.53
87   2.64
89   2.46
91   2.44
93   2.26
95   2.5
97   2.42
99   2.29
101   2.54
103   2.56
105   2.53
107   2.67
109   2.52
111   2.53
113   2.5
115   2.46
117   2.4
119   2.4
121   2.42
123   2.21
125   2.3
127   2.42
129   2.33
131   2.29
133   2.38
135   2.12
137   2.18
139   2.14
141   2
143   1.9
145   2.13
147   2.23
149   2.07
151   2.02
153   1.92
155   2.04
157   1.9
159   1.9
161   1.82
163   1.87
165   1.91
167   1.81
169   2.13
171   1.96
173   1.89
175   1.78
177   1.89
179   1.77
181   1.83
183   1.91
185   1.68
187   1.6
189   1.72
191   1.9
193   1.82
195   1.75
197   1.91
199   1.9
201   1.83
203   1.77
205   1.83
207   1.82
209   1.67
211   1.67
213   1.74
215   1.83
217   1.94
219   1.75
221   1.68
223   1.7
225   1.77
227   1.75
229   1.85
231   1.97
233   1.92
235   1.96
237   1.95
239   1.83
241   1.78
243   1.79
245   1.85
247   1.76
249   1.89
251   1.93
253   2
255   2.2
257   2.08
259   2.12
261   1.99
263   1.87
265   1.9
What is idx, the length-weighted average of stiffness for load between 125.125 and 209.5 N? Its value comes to 1.95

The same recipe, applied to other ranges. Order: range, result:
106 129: 2.43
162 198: 1.84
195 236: 1.81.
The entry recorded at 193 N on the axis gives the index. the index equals 1.82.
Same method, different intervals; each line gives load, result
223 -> 1.7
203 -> 1.77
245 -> 1.85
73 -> 2.43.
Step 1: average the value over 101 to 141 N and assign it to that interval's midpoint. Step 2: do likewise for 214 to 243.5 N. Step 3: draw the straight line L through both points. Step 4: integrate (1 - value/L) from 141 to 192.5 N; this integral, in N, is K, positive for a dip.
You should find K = 5.9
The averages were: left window 2.38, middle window 1.9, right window 1.83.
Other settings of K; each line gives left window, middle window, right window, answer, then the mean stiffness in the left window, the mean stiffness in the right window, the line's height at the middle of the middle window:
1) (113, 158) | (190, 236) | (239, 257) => 4.2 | 2.2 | 1.91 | 2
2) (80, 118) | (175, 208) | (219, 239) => 3.6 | 2.5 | 1.83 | 2.03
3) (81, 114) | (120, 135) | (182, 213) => -0.2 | 2.51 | 1.78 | 2.29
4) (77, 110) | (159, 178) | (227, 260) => 2.8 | 2.51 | 1.92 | 2.22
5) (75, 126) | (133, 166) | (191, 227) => 2.3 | 2.48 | 1.79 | 2.17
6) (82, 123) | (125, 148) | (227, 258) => 1.4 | 2.48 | 1.91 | 2.34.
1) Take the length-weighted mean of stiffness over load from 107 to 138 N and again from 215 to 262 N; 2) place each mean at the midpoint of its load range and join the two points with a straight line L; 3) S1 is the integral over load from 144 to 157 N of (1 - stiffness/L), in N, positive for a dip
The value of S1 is 1.2 N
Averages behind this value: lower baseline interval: 2.37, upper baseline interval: 1.89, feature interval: 2.06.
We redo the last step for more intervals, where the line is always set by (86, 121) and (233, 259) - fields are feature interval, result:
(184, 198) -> 2.4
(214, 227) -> 1.6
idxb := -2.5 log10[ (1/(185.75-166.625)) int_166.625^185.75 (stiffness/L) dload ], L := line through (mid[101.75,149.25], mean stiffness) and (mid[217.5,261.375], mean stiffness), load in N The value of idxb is 0.14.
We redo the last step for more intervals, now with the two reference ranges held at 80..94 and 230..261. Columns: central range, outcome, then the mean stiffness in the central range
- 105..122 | -0.031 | 2.49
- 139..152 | 0.119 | 2.06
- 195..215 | 0.164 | 1.79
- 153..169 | 0.176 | 1.91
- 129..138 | 0.045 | 2.25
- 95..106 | -0.001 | 2.47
